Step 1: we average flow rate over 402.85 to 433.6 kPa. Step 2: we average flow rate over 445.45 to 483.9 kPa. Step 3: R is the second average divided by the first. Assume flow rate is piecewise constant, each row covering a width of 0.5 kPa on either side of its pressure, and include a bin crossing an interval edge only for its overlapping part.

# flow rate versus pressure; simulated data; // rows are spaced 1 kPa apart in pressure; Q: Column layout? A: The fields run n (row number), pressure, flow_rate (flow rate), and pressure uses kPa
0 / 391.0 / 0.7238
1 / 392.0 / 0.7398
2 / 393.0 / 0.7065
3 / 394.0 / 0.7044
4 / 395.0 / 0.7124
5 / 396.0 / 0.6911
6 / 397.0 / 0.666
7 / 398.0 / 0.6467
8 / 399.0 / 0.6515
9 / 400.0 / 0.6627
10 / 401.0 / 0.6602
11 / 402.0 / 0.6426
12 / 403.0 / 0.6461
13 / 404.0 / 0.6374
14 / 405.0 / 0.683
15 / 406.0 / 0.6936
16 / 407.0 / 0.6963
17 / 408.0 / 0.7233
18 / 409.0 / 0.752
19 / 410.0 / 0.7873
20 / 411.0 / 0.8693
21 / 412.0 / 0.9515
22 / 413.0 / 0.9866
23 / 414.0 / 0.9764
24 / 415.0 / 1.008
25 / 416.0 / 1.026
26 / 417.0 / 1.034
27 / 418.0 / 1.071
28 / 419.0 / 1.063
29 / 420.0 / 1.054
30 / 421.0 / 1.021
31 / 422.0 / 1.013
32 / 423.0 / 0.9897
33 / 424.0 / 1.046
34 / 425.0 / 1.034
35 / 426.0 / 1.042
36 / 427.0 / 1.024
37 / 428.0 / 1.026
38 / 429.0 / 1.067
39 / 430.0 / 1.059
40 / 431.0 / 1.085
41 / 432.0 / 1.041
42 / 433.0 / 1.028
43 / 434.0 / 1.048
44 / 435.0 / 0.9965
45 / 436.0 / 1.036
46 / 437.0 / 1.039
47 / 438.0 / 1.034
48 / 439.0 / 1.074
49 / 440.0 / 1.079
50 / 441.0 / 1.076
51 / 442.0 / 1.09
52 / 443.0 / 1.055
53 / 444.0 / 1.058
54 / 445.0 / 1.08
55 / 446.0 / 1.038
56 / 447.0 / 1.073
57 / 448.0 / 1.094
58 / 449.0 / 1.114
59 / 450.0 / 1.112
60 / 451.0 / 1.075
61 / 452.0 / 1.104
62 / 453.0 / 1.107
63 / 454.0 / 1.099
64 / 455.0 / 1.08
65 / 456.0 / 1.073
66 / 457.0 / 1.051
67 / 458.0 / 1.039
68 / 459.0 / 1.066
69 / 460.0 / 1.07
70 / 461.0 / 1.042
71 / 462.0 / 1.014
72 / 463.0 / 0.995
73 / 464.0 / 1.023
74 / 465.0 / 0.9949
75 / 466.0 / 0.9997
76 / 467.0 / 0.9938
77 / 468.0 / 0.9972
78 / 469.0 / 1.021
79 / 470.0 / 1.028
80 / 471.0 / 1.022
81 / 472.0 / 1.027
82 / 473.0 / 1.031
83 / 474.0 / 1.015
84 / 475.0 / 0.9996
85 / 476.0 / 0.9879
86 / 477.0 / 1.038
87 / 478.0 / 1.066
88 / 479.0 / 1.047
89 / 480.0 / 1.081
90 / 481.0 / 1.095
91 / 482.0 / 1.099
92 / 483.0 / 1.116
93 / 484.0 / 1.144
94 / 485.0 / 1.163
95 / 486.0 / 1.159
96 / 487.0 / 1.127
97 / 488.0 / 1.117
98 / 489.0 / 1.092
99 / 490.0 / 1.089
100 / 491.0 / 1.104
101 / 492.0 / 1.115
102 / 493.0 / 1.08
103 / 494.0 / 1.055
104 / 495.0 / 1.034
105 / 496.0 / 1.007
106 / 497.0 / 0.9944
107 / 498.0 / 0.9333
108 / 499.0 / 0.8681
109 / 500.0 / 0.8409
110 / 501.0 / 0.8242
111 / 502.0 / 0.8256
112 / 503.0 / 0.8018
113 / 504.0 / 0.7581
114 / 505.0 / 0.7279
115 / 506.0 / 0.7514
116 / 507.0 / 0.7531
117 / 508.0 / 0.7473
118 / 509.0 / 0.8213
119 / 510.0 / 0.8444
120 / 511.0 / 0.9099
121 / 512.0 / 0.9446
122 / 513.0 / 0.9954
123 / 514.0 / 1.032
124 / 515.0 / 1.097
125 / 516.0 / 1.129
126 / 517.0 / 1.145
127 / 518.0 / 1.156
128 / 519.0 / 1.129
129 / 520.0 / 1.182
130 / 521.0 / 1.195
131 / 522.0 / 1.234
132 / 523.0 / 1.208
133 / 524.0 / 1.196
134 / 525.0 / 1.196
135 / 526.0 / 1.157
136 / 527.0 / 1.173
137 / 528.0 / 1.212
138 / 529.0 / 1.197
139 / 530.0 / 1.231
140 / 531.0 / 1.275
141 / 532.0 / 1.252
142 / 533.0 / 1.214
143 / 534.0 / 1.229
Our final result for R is 1.11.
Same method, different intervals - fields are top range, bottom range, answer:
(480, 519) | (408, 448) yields 0.97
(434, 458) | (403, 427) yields 1.17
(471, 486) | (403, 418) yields 1.26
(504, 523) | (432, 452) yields 0.93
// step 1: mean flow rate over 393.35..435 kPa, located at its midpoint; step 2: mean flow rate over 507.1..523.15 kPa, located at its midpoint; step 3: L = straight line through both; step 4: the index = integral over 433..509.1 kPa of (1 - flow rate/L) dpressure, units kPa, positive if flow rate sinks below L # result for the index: -4.2 kPa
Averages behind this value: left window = 0.884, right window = 1.04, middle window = 1.02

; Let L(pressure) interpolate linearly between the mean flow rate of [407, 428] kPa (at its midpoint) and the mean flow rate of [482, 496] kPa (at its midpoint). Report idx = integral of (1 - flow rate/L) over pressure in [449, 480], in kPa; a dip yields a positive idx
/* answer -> 0.4 kPa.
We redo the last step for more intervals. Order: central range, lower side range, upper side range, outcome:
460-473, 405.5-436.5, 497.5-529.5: -0.38 kPa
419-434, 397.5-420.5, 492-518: -3.52 kPa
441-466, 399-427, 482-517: -3.78 kPa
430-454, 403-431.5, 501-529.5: -2.74 kPa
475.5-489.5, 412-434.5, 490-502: -1.44 kPa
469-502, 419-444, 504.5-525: -0.48 kPa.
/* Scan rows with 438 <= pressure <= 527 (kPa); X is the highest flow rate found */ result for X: 1.234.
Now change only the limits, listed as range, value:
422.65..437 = 1.085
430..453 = 1.114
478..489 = 1.163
